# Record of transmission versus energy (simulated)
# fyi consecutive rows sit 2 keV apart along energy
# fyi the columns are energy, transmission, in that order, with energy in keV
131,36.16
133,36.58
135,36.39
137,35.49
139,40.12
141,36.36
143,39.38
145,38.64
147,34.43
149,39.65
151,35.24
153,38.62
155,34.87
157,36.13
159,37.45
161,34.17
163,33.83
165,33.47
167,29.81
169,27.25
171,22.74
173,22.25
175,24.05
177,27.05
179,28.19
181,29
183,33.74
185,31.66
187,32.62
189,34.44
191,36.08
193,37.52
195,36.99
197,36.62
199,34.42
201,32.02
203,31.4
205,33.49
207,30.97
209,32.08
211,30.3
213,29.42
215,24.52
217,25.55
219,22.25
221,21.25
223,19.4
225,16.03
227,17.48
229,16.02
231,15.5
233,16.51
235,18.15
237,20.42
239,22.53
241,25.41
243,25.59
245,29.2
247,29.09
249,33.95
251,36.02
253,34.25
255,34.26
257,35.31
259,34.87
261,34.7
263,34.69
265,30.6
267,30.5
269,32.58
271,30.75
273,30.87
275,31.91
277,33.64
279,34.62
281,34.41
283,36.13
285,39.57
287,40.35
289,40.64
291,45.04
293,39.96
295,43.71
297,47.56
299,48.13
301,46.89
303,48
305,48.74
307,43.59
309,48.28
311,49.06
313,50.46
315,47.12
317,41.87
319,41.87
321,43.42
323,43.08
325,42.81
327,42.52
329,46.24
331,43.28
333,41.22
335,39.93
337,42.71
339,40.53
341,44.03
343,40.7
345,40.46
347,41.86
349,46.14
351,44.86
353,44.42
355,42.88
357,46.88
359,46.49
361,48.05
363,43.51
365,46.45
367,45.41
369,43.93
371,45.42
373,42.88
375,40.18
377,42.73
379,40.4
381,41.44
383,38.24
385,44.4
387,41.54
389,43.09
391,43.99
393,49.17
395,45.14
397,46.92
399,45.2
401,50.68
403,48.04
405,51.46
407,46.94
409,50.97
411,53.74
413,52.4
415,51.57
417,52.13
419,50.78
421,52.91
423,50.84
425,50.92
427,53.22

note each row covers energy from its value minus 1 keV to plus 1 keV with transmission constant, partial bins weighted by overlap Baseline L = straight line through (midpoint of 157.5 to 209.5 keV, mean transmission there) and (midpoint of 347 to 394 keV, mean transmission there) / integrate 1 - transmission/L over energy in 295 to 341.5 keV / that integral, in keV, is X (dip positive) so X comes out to -4.98 keV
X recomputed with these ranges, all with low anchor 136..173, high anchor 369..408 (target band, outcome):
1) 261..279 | 3.31 keV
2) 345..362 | -0.72 keV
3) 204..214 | 1.52 keV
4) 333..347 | 0.36 keV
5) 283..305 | -1.78 keV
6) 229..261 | 9.34 keV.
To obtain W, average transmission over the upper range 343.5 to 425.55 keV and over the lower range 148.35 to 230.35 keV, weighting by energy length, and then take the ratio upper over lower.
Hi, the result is 1.5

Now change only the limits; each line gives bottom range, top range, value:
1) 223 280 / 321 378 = 1.56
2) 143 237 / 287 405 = 1.51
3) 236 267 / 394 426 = 1.63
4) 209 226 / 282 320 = 1.85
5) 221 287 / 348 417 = 1.60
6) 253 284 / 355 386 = 1.31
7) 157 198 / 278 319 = 1.38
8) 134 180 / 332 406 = 1.32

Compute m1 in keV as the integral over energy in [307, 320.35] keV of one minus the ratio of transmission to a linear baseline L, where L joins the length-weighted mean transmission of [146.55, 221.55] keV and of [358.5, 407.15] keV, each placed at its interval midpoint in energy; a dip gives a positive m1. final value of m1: -2.0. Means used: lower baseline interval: 31.5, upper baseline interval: 44.8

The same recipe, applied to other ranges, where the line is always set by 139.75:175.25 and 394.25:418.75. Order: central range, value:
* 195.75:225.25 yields 6.8 keV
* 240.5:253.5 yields 2.9 keV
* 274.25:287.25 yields 1.8 keV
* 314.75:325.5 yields 0.2 keV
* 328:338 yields 0.5 keV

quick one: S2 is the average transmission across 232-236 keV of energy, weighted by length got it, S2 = 17.3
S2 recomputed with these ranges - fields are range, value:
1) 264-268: 30.6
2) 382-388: 41.4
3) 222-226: 17.7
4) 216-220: 23.9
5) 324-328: 42.7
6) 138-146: 38.6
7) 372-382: 41.5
